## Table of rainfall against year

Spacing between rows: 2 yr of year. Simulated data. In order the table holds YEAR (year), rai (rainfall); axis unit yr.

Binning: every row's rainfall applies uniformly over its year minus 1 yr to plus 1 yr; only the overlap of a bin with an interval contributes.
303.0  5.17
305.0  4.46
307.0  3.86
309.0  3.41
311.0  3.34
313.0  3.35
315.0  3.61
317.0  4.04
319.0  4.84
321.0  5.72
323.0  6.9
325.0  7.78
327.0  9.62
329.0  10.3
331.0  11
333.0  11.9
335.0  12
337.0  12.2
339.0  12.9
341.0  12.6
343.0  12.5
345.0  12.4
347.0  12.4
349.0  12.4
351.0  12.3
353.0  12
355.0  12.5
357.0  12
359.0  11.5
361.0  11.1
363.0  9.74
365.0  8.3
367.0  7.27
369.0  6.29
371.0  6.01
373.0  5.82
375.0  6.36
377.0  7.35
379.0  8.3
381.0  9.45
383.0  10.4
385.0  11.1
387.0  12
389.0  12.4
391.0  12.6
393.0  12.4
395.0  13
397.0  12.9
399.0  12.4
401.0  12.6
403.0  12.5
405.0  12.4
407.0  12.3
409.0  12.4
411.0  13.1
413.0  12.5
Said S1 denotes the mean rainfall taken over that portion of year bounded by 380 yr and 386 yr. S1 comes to 10.3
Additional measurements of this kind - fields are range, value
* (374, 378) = 6.86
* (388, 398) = 12.7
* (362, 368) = 8.44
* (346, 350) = 12.4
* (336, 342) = 12.6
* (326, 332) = 10.3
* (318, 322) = 5.28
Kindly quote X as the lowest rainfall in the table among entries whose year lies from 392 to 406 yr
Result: 12.4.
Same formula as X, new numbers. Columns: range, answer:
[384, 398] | 11.1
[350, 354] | 12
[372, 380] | 5.82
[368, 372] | 6.01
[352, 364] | 9.74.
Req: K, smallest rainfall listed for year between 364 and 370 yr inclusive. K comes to 6.29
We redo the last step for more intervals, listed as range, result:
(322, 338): 6.9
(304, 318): 3.34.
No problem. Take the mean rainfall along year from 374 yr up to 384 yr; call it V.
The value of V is 8.37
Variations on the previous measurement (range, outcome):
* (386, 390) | 12.2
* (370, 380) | 6.77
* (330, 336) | 11.6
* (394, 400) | 12.8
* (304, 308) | 4.16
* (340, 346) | 12.5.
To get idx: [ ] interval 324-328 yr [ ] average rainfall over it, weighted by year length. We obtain 8.7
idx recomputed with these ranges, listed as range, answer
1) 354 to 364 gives 11.4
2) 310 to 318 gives 3.58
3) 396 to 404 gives 12.6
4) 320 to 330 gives 8.06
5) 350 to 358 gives 12.2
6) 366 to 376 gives 6.35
